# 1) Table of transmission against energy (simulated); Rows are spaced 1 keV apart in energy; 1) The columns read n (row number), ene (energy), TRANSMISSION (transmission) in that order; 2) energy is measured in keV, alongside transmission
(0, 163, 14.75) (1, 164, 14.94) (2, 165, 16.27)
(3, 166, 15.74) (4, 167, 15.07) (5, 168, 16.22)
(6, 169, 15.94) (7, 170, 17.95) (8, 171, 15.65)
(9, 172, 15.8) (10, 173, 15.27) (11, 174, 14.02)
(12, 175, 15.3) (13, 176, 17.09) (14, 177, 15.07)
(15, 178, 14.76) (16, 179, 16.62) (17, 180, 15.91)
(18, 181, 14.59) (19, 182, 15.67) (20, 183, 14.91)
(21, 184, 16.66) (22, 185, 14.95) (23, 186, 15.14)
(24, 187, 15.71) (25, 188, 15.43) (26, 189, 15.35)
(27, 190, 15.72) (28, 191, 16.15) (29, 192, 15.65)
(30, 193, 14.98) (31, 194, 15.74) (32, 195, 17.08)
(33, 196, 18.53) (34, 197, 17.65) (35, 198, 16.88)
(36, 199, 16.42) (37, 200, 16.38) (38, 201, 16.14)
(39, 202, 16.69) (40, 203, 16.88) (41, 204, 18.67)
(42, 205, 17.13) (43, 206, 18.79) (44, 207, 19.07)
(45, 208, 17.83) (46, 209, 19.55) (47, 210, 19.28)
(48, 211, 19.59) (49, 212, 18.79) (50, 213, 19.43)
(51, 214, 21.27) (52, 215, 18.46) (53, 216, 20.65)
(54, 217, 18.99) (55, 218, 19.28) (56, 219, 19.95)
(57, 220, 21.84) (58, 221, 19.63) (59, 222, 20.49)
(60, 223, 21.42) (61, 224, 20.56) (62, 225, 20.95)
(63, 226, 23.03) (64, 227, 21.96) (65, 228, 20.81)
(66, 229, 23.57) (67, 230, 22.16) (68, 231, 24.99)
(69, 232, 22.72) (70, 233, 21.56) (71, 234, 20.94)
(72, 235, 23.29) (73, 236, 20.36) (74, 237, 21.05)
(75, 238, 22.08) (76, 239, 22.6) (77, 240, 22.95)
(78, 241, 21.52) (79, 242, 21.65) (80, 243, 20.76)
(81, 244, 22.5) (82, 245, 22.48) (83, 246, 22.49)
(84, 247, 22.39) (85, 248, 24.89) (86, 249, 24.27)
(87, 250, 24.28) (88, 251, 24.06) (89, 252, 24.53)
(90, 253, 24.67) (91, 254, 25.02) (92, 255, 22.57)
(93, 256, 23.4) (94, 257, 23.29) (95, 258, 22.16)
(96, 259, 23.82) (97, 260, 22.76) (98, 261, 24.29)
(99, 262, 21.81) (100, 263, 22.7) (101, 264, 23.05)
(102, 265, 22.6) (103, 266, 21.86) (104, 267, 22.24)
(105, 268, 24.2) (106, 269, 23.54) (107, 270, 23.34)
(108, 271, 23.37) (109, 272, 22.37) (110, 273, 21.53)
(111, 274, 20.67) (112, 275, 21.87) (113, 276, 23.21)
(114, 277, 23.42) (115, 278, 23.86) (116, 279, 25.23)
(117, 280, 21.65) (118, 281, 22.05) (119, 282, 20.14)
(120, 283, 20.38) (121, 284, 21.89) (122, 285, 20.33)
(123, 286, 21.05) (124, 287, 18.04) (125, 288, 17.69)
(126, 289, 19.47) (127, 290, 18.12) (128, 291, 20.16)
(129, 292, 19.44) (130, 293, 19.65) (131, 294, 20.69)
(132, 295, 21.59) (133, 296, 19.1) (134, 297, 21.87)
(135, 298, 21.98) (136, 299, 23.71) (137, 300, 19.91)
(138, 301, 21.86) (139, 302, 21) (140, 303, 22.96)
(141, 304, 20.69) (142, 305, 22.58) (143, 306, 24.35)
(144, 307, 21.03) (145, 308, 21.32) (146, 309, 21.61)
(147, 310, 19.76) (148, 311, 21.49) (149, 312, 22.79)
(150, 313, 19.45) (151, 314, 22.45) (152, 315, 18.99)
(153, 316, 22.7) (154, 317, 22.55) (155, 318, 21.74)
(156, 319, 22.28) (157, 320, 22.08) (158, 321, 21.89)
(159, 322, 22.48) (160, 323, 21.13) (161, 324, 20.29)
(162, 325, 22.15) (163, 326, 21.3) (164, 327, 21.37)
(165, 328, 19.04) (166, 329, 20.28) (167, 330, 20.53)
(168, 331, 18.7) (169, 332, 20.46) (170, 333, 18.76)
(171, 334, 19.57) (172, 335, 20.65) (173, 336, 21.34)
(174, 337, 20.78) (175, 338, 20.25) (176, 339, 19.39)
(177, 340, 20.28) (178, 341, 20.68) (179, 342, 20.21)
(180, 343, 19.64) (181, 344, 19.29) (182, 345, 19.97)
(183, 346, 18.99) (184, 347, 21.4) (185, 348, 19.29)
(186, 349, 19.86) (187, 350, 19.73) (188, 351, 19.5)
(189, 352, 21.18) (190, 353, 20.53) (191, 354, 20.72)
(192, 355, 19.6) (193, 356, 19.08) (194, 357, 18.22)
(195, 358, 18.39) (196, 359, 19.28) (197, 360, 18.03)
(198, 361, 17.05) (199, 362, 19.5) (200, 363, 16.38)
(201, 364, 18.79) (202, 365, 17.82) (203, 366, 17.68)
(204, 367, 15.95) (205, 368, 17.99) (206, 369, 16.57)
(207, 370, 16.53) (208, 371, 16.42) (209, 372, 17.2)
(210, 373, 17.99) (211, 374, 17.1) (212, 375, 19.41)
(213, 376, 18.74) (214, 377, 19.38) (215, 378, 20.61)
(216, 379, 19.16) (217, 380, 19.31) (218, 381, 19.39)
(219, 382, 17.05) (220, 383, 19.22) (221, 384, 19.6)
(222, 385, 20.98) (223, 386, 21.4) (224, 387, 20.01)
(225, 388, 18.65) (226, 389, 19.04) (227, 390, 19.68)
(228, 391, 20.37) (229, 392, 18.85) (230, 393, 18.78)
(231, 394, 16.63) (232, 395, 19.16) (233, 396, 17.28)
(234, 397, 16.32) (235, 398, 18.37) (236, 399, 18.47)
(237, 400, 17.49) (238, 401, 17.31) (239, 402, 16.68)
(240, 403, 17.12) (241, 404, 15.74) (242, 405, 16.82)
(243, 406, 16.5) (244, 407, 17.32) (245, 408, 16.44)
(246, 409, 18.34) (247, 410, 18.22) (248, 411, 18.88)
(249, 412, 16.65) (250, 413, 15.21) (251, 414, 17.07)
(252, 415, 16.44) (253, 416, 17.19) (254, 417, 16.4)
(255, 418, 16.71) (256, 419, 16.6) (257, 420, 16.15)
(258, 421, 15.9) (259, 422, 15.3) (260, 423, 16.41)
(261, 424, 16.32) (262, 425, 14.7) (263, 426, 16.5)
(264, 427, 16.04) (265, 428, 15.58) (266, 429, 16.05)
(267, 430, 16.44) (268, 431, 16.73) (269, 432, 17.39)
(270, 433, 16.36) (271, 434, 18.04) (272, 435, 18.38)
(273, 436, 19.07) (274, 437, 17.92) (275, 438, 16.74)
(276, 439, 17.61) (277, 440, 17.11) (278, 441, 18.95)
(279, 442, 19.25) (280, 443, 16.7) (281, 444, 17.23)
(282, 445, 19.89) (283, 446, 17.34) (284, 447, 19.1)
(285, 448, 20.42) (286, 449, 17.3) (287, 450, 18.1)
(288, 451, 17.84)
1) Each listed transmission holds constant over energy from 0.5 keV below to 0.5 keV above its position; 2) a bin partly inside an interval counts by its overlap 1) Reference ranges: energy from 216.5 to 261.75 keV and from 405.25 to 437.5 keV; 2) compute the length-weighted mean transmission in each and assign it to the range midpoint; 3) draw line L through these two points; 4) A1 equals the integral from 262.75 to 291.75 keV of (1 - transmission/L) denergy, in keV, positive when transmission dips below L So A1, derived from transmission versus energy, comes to -0.7 keV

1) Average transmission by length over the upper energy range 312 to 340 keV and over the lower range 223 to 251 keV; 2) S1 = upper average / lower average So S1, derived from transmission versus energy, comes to 0.93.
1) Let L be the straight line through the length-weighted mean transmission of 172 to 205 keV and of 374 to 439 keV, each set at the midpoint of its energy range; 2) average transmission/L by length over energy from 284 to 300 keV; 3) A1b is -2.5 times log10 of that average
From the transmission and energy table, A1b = -0.20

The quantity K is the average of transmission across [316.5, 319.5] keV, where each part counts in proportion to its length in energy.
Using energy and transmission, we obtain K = 22.2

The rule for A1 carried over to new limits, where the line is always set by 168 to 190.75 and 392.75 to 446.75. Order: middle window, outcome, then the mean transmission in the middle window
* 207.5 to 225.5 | -4.6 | 19.9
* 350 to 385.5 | -3.8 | 18.6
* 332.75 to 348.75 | -3.3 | 20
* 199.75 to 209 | -1.1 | 17.6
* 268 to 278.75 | -4.4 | 22.8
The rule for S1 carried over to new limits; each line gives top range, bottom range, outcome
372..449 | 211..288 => 0.80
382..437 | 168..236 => 0.96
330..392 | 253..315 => 0.88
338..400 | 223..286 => 0.84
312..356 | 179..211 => 1.23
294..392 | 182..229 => 1.10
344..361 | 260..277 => 0.86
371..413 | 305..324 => 0.84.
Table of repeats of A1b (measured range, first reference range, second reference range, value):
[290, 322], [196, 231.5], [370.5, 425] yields -0.146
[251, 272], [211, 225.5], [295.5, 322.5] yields -0.119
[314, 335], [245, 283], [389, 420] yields -0.017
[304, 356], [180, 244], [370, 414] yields -0.125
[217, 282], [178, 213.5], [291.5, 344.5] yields -0.202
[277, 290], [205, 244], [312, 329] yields 0.011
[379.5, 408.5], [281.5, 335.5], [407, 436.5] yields -0.030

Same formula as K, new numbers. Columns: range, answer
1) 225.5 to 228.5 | 21.9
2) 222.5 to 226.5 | 21.5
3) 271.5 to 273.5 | 22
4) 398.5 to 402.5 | 17.5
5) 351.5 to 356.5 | 20.2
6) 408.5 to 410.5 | 18.3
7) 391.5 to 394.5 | 18.1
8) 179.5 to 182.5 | 15.4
